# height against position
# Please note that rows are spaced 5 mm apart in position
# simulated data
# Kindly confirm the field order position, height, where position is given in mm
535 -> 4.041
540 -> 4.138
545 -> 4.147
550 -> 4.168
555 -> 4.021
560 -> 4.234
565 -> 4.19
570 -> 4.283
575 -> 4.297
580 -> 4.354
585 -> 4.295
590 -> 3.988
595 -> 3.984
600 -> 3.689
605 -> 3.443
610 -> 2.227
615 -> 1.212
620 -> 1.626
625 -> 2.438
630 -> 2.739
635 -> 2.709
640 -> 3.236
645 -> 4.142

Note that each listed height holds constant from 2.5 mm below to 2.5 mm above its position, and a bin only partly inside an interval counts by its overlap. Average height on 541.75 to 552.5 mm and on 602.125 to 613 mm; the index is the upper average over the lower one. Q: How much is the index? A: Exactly 0.67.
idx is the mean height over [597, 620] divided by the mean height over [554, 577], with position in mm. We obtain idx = 0.6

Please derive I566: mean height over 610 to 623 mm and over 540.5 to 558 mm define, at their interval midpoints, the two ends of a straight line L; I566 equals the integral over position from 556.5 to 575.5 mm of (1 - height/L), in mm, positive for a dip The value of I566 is -4.1 mm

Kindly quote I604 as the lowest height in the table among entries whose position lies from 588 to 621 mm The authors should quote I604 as 1.212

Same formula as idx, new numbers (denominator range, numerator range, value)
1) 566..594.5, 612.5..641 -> 0.54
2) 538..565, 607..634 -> 0.51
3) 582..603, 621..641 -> 0.67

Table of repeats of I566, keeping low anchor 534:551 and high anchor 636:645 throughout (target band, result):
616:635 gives 6.83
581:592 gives -1.09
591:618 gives 5.41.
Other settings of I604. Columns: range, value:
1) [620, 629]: 1.626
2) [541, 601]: 3.689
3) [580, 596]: 3.984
